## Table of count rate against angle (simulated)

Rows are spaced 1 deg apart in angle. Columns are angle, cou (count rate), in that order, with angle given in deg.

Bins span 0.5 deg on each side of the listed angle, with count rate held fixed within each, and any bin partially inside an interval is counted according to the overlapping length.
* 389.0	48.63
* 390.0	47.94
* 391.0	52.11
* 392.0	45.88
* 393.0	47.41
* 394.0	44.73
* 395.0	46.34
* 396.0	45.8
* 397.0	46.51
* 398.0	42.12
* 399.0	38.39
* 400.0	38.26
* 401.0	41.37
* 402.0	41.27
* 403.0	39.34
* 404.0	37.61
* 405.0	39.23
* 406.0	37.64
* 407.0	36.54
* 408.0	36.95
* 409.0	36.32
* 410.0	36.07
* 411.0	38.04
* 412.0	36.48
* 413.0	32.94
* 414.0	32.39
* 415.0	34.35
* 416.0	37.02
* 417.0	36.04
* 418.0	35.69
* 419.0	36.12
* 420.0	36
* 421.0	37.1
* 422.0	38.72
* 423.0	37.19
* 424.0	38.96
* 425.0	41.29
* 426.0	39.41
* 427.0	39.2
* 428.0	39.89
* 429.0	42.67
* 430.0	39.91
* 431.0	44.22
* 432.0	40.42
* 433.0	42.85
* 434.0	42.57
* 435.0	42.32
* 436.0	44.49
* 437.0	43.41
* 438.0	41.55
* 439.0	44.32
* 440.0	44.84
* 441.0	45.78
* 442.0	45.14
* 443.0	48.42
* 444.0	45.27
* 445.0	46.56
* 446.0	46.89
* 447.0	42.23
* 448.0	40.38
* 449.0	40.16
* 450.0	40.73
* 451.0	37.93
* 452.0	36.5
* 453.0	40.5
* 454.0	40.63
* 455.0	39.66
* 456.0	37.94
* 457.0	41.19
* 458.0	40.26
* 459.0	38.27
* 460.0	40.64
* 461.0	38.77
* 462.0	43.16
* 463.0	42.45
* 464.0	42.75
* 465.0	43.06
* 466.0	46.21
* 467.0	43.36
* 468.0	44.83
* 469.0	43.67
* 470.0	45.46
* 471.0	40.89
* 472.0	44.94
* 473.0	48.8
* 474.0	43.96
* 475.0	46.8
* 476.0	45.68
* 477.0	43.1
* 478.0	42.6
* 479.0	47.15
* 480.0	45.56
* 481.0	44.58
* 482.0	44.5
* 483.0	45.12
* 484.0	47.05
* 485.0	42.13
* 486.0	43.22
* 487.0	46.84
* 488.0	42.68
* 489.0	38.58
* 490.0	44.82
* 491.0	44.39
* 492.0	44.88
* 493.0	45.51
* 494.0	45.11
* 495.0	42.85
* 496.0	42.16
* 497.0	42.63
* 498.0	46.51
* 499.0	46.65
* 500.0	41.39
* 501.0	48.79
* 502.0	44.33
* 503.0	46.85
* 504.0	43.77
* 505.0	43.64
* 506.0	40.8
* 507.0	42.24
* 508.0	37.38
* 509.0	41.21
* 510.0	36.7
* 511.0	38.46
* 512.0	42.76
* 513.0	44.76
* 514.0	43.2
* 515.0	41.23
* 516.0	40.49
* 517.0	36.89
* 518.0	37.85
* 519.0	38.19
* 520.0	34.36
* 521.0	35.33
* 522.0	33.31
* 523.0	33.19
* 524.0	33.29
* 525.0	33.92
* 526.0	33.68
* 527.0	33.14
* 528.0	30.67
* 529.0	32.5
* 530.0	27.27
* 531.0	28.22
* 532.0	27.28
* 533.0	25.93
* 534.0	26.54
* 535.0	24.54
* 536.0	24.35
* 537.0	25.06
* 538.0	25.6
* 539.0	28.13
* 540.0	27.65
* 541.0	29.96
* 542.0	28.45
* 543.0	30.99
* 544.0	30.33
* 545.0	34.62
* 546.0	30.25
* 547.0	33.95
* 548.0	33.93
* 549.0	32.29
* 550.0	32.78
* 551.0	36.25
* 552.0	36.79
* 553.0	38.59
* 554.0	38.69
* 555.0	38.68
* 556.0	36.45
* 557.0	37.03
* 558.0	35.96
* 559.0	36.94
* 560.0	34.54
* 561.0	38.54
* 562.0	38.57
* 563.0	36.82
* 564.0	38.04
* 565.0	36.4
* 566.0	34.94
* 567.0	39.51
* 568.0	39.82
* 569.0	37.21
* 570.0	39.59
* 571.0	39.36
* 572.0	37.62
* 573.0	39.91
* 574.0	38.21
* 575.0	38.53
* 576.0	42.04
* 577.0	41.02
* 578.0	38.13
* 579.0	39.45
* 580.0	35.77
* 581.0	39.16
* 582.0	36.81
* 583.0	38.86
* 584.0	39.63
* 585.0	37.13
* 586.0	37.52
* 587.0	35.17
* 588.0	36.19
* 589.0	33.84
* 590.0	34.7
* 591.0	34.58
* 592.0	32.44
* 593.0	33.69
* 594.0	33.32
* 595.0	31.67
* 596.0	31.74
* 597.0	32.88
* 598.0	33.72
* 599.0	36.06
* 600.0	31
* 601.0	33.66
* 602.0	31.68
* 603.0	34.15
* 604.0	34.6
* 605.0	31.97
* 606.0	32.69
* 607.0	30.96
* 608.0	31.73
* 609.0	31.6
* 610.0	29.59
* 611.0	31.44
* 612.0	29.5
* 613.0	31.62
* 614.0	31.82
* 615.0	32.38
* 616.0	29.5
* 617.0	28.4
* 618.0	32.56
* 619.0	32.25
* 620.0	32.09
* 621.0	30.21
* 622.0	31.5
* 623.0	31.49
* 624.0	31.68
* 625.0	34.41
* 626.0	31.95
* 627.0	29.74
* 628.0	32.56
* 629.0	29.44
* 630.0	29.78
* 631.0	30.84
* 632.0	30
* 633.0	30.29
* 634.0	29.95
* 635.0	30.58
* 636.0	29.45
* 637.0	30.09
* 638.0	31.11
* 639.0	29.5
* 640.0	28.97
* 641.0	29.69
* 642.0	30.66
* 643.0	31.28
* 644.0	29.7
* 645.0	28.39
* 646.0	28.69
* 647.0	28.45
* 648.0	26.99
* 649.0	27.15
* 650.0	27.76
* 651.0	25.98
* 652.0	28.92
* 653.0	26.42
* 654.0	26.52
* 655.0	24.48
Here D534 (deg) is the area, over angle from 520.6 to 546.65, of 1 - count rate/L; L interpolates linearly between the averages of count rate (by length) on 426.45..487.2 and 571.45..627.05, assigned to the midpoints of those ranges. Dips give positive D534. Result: 5.7 deg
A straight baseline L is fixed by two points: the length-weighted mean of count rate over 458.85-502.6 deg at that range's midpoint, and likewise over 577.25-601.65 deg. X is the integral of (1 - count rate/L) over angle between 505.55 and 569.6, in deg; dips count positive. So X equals 7.91 deg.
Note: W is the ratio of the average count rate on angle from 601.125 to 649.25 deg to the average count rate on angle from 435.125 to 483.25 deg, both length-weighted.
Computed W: 0.71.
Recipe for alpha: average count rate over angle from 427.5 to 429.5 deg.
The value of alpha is 41.3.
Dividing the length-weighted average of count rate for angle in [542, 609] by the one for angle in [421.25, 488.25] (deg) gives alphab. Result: 0.84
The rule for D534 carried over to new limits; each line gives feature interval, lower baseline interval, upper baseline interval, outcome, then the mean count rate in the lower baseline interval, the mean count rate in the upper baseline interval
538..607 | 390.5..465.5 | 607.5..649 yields -4.3 deg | 40.7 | 30.5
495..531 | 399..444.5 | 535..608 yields -2.2 deg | 39.7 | 34.9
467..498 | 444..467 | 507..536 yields -4.6 deg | 41.4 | 34.7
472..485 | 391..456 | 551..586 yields -1.8 deg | 40.6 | 38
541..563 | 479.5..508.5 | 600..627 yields 1.8 deg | 44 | 31.7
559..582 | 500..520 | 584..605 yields -1.4 deg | 41.4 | 34.1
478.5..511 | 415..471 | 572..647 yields -4.2 deg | 41.3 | 33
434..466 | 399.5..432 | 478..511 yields -1.4 deg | 38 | 43.7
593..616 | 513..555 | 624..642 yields -0.8 deg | 32.7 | 30.5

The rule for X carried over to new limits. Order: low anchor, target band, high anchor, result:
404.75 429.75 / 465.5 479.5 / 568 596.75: -2.88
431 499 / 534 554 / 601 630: 3.35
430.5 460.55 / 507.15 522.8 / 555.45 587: 0.44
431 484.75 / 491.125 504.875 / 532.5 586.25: -1.63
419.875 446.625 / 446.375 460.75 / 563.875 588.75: 0.65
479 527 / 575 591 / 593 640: -1.46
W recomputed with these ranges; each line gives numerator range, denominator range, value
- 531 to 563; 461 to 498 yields 0.73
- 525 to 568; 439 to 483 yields 0.76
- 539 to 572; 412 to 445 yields 0.88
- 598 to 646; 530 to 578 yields 0.91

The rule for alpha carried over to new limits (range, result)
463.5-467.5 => 43.8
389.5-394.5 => 47.6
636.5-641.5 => 29.9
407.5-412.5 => 36.8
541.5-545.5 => 31.1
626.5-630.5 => 30.4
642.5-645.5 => 29.8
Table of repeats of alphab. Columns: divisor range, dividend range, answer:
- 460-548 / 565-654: 0.84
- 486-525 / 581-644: 0.78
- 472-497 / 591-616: 0.73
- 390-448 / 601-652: 0.75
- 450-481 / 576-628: 0.79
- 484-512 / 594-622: 0.74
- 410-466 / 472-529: 1.03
